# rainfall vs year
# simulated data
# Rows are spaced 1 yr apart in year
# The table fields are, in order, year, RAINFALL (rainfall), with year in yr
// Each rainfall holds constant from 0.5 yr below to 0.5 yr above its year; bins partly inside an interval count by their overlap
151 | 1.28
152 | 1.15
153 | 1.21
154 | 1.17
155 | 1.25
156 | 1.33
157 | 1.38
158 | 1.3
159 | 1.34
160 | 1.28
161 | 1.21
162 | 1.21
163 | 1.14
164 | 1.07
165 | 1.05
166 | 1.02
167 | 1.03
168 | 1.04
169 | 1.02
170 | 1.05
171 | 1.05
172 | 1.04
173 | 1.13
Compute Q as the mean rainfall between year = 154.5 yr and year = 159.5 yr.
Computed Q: 1.32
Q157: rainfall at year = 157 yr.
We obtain 1.38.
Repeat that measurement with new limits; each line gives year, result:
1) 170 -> 1.05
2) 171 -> 1.05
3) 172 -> 1.04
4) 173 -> 1.13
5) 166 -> 1.02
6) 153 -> 1.21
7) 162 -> 1.21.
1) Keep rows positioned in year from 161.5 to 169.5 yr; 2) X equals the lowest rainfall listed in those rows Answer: 1.02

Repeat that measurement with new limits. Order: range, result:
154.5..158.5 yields 1.25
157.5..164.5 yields 1.07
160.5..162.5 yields 1.21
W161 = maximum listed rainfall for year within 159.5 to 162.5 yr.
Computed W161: 1.28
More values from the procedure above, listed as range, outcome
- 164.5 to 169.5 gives 1.05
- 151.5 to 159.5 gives 1.38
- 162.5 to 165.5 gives 1.14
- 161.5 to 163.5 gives 1.21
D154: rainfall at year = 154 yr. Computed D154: 1.17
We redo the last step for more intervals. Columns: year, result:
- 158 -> 1.3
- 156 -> 1.33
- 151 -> 1.28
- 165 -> 1.05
